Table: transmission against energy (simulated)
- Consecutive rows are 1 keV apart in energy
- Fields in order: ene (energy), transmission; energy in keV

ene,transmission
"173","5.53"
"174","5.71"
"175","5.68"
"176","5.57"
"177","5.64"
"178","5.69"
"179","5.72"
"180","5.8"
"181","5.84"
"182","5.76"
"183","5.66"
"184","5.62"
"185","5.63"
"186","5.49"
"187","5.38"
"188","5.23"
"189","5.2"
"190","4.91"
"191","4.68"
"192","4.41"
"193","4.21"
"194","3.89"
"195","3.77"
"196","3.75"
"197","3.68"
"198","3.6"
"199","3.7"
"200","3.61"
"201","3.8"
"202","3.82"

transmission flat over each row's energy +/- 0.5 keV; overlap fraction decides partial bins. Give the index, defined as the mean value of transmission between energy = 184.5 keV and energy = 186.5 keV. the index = 5.56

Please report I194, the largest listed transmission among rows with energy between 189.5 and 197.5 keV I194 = 4.91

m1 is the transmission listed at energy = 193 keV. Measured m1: 4.21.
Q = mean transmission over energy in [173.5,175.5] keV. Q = 5.7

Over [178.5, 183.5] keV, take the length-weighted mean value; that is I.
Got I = 5.76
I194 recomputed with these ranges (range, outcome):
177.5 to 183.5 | 5.84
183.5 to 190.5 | 5.63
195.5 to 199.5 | 3.75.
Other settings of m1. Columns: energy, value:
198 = 3.6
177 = 5.64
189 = 5.2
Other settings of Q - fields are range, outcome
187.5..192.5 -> 4.89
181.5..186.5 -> 5.63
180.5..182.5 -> 5.8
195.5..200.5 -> 3.67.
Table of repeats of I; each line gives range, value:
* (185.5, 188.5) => 5.37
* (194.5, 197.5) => 3.73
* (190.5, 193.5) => 4.43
